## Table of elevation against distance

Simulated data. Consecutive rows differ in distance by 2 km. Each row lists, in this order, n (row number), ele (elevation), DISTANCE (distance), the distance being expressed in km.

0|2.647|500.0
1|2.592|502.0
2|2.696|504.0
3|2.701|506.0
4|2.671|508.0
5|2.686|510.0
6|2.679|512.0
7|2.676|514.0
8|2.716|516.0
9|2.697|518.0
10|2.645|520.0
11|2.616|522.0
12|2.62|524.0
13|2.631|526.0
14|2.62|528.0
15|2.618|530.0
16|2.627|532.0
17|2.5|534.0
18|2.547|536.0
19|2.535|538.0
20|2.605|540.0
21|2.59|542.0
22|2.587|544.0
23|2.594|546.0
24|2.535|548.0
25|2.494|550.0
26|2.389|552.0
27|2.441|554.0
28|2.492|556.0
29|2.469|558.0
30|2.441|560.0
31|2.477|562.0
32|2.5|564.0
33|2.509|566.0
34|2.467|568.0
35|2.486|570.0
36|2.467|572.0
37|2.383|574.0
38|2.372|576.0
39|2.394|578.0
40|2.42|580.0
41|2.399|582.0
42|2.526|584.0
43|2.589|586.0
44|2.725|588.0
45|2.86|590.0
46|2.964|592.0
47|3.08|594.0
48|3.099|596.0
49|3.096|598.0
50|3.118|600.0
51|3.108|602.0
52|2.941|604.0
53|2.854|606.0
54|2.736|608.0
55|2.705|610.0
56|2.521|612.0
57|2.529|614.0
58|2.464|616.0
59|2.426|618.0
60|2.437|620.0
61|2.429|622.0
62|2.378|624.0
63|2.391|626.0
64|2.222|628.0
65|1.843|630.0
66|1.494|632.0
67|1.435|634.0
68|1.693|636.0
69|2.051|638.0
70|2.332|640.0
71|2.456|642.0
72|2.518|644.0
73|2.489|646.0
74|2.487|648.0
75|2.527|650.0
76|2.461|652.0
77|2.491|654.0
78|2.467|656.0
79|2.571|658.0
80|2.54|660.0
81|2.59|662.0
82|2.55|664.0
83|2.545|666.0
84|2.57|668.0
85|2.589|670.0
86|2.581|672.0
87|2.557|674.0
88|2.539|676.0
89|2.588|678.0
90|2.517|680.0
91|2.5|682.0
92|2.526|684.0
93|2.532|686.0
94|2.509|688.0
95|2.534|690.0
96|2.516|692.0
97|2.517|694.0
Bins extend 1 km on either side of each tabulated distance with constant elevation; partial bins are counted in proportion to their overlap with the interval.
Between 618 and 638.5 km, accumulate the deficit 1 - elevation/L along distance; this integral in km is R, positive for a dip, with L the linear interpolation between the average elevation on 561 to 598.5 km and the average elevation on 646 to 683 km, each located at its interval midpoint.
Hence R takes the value 4.1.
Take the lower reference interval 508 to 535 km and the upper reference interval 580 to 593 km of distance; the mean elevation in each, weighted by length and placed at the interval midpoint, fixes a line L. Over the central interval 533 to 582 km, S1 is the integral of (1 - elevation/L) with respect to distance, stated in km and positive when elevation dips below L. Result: 3.1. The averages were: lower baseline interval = 2.64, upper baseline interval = 2.66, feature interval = 2.49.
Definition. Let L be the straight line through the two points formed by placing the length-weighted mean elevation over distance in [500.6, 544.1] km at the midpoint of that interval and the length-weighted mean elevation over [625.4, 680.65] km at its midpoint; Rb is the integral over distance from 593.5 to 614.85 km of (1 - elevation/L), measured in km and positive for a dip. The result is -3.70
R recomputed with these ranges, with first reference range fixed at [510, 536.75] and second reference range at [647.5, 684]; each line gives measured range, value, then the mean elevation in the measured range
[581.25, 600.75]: -2.0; 2.85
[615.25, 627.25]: 0.7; 2.42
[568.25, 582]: 0.9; 2.42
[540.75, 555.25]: 0.5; 2.52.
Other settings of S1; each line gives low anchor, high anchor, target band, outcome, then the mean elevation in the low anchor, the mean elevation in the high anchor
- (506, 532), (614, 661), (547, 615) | -4.8 km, 2.66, 2.29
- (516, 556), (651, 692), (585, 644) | 0.9 km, 2.57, 2.54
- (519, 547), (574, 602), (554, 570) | 1.2 km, 2.6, 2.74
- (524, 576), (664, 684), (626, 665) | 4.1 km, 2.52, 2.55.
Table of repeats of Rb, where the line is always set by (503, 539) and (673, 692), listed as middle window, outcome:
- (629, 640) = 3.4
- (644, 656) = 0.3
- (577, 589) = 0.4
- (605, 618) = -0.2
